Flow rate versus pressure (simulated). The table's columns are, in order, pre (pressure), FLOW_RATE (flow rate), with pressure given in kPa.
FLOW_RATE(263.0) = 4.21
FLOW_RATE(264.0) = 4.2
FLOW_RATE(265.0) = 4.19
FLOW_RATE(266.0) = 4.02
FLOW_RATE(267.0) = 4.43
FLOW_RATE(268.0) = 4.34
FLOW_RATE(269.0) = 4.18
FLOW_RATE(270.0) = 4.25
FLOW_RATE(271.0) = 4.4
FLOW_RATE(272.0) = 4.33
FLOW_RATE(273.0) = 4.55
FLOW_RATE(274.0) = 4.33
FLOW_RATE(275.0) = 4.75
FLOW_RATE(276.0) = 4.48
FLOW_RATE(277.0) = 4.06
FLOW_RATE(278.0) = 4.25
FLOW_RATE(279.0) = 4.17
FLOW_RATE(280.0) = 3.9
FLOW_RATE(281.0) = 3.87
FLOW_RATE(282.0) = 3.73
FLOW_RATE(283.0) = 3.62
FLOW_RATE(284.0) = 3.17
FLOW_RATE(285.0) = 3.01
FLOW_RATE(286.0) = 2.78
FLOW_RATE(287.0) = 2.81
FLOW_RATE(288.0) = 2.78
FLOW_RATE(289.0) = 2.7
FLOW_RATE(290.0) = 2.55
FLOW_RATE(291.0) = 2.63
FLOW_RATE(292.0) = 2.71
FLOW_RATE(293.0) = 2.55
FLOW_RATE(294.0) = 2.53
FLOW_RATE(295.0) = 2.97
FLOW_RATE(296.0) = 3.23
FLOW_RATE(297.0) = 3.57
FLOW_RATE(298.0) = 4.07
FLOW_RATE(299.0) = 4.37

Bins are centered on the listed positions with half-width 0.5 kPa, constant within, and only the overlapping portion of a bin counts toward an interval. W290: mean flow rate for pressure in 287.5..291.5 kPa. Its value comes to 2.67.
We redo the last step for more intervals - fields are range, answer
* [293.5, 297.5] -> 3.08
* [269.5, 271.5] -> 4.33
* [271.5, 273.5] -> 4.44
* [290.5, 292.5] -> 2.67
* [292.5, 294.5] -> 2.54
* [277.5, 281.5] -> 4.05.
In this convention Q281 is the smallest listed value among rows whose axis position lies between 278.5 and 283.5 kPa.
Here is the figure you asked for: 3.62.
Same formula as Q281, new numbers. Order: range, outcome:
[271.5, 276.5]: 4.33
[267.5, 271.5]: 4.18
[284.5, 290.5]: 2.55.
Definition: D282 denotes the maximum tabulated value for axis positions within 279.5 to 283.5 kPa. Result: 3.9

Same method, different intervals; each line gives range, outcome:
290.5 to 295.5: 2.97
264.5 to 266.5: 4.19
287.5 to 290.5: 2.78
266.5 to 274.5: 4.55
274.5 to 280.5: 4.75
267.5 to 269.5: 4.34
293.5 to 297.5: 3.57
